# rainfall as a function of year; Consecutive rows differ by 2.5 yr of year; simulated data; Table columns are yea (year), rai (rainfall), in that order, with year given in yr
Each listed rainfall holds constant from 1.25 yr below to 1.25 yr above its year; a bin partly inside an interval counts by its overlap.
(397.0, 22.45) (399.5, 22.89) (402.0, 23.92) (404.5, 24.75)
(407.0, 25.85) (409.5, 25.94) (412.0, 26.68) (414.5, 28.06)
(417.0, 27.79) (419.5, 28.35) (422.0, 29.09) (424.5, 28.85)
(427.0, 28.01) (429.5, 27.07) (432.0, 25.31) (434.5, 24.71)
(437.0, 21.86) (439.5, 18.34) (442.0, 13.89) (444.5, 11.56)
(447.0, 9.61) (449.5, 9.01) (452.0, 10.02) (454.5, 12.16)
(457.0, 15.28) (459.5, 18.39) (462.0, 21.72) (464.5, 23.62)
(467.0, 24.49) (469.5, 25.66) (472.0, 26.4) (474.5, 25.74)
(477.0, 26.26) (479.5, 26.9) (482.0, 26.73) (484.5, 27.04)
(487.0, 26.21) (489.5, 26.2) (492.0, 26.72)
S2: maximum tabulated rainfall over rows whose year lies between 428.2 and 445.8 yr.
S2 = 27.07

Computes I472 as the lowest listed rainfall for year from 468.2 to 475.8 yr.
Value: 25.66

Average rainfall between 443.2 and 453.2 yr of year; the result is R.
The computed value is 10.1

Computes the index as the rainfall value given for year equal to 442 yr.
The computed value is 13.89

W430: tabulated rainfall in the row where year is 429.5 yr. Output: 27.07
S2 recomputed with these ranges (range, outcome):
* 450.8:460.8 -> 18.39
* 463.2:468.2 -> 24.49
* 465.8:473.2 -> 26.4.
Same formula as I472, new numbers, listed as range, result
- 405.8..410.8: 25.85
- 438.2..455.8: 9.01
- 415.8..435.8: 24.71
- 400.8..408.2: 23.92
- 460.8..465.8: 21.72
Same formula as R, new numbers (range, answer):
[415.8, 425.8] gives 28.5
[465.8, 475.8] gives 25.6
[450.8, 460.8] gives 14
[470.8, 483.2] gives 26.4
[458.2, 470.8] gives 22.8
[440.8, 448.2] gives 11.7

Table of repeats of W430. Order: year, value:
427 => 28.01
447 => 9.61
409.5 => 25.94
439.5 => 18.34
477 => 26.26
